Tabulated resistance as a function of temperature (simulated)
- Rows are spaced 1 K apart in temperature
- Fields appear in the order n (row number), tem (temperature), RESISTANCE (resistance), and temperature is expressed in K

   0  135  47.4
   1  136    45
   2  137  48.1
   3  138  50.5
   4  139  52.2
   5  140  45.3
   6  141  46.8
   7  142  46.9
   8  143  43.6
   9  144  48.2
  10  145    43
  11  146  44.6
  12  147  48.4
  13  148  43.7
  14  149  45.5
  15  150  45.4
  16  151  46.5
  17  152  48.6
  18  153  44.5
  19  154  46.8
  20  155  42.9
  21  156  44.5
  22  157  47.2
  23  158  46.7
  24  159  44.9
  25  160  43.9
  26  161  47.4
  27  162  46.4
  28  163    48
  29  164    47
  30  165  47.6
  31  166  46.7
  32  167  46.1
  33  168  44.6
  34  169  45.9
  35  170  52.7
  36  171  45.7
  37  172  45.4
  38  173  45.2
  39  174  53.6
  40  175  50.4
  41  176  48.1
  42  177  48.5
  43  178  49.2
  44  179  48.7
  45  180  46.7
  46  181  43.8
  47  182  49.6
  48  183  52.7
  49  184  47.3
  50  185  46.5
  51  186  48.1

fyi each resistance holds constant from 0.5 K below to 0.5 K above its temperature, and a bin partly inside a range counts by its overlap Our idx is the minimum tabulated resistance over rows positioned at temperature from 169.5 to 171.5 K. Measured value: 45.7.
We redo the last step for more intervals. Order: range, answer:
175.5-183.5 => 43.8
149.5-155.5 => 42.9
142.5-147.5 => 43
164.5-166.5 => 46.7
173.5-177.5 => 48.1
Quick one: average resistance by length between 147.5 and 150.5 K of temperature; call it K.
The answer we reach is 44.9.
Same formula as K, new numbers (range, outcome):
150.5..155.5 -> 45.9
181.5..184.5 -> 49.9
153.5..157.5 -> 45.4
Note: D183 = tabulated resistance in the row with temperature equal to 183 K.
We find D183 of 52.7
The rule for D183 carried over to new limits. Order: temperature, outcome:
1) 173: 45.2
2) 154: 46.8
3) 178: 49.2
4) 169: 45.9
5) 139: 52.2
